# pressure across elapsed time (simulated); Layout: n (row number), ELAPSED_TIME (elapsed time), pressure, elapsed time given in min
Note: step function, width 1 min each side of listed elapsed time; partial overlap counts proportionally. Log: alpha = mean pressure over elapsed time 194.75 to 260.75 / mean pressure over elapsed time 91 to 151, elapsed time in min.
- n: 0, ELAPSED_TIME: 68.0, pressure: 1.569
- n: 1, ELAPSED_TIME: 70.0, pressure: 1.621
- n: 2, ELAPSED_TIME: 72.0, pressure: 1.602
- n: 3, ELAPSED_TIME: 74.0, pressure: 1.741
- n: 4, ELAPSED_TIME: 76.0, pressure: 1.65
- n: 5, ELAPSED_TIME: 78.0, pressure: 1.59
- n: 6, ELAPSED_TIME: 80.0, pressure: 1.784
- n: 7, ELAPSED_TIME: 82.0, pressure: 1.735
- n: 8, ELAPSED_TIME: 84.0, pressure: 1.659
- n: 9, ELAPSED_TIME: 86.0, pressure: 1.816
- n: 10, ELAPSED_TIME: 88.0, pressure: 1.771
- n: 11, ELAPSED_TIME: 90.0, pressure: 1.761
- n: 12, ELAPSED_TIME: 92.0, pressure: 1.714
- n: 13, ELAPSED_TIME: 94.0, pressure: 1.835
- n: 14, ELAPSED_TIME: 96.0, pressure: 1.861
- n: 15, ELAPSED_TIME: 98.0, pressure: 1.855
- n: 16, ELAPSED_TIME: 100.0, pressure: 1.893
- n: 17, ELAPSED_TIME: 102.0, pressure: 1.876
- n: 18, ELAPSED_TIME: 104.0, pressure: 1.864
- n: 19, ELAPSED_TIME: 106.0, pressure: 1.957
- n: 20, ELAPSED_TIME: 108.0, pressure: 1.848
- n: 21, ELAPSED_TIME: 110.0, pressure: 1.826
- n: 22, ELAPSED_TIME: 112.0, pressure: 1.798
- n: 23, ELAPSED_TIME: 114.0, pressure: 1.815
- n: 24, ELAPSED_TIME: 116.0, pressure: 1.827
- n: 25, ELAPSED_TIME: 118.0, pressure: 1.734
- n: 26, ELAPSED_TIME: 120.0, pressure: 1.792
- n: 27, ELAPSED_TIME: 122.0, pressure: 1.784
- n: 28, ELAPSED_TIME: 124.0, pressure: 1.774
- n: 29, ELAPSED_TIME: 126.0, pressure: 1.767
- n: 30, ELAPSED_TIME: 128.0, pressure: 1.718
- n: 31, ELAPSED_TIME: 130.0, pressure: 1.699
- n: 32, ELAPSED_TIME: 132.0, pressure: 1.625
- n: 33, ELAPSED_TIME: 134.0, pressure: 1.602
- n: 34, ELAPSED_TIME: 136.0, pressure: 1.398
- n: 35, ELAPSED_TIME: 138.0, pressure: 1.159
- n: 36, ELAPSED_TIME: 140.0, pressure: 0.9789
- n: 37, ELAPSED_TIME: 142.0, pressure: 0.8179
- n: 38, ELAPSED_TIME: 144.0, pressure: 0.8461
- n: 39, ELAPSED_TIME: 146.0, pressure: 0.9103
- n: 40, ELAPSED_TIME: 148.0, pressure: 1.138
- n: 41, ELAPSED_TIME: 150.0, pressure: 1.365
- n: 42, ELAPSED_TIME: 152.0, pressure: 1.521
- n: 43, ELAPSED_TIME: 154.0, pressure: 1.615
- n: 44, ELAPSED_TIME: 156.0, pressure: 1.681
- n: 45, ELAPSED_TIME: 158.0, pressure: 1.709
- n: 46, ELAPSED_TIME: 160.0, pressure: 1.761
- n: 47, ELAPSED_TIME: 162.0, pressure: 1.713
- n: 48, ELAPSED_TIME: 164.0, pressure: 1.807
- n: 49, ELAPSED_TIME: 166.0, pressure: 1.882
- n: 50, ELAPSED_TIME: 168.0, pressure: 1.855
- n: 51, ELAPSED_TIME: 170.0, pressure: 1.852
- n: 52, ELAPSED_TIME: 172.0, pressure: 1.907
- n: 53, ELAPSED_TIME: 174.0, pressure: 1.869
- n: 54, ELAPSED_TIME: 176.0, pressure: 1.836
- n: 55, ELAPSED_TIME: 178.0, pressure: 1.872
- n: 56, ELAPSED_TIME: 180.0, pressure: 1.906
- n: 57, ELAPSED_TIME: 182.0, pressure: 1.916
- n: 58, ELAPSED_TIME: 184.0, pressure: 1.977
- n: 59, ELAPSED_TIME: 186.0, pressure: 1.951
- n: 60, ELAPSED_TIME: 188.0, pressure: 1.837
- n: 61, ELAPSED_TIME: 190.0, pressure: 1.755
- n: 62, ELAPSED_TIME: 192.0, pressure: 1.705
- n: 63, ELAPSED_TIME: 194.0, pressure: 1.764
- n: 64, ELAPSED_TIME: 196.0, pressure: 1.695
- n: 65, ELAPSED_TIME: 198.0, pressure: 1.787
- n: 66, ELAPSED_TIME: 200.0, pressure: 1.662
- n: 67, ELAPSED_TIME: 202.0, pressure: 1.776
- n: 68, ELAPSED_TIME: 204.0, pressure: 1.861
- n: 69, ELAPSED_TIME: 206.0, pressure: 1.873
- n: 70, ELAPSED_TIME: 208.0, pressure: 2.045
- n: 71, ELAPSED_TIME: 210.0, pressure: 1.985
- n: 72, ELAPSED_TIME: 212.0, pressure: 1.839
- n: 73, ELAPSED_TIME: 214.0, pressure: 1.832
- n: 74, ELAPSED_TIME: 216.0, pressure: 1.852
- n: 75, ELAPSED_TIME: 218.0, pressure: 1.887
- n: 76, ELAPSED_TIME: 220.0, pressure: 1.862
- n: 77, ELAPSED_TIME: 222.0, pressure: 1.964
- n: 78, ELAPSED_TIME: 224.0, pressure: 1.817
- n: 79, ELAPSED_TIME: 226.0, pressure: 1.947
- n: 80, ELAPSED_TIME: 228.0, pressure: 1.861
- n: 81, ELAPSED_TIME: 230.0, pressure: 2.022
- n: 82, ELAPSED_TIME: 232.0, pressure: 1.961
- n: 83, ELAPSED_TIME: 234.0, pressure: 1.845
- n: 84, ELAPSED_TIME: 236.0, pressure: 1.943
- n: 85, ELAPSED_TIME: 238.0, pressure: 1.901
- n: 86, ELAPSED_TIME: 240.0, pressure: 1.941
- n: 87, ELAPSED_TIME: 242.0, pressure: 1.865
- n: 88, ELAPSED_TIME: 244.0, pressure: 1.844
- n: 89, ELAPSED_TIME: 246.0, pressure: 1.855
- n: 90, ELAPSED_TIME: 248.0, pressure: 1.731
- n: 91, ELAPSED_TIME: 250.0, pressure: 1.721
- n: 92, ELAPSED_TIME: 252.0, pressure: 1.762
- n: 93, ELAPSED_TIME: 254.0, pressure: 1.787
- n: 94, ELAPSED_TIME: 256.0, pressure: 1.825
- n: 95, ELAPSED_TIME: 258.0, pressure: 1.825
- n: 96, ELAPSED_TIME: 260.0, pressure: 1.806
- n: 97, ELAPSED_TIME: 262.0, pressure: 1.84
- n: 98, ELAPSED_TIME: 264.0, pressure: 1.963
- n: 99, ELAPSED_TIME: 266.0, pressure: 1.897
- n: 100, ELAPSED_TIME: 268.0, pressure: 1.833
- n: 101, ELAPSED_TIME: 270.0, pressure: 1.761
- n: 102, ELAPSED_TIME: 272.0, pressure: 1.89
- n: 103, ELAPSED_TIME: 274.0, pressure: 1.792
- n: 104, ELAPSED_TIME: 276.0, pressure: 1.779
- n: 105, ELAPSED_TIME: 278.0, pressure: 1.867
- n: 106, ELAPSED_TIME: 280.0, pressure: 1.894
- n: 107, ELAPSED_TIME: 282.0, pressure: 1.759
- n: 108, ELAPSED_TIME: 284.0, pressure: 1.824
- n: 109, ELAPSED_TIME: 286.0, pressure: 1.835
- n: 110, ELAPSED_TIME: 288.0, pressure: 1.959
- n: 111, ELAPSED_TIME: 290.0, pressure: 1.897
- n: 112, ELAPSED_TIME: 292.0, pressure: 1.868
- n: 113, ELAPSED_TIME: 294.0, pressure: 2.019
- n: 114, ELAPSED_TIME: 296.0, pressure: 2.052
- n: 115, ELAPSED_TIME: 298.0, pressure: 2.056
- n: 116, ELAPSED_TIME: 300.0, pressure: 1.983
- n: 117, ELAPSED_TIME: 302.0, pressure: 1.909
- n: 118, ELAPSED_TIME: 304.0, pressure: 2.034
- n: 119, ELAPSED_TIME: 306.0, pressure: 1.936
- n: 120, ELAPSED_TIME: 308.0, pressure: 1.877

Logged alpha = 1.16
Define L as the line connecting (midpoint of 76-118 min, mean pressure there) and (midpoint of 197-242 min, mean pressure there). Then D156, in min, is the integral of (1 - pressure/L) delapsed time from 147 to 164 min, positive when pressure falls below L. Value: 2.4 min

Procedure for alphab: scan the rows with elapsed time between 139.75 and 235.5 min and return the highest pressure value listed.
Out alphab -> 2.045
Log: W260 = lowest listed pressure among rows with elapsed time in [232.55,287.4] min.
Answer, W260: 1.721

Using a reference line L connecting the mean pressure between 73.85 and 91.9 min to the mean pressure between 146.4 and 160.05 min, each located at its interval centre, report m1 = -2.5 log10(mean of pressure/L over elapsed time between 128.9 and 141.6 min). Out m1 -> 0.13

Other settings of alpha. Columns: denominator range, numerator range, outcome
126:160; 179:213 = 1.33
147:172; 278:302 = 1.15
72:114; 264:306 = 1.06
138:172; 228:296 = 1.27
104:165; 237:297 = 1.18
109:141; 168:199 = 1.12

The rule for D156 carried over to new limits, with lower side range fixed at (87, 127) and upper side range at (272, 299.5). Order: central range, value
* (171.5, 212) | 0.13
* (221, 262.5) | 0.32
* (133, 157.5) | 7.64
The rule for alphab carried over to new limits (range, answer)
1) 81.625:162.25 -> 1.957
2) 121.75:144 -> 1.784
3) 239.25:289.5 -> 1.963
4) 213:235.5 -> 2.022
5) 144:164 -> 1.807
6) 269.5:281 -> 1.894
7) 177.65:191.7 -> 1.977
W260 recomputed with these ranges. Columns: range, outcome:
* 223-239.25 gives 1.817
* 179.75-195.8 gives 1.705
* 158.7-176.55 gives 1.713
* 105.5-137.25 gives 1.398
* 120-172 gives 0.8179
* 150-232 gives 1.365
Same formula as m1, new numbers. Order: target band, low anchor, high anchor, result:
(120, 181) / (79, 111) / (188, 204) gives 0.13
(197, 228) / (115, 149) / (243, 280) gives -0.11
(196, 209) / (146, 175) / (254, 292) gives -0.06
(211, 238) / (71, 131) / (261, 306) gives -0.02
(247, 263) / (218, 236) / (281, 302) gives 0.08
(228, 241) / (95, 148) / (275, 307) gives -0.07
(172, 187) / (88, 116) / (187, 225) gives -0.04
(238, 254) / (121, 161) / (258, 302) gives -0.03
